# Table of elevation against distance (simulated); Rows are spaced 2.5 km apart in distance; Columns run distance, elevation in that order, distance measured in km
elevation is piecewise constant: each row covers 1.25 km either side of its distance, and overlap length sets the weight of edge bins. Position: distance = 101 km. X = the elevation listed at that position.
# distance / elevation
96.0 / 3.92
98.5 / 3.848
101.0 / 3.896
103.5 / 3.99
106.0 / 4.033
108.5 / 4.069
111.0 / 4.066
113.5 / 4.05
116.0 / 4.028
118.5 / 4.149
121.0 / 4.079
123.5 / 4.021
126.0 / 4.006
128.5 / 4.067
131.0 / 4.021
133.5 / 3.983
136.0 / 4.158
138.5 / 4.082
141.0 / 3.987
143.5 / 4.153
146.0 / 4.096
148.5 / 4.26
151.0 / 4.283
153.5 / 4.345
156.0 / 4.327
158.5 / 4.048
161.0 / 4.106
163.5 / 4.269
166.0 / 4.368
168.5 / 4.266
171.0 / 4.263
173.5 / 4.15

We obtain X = 3.896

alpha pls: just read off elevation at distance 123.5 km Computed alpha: 4.021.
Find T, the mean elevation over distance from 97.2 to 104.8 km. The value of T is 3.91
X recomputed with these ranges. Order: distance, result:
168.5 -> 4.266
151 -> 4.283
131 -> 4.021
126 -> 4.006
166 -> 4.368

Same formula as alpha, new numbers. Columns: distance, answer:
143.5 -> 4.153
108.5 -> 4.069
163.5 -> 4.269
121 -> 4.079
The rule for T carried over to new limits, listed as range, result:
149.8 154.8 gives 4.31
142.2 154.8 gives 4.23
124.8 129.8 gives 4.04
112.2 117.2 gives 4.04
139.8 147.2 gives 4.08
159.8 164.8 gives 4.19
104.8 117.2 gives 4.05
